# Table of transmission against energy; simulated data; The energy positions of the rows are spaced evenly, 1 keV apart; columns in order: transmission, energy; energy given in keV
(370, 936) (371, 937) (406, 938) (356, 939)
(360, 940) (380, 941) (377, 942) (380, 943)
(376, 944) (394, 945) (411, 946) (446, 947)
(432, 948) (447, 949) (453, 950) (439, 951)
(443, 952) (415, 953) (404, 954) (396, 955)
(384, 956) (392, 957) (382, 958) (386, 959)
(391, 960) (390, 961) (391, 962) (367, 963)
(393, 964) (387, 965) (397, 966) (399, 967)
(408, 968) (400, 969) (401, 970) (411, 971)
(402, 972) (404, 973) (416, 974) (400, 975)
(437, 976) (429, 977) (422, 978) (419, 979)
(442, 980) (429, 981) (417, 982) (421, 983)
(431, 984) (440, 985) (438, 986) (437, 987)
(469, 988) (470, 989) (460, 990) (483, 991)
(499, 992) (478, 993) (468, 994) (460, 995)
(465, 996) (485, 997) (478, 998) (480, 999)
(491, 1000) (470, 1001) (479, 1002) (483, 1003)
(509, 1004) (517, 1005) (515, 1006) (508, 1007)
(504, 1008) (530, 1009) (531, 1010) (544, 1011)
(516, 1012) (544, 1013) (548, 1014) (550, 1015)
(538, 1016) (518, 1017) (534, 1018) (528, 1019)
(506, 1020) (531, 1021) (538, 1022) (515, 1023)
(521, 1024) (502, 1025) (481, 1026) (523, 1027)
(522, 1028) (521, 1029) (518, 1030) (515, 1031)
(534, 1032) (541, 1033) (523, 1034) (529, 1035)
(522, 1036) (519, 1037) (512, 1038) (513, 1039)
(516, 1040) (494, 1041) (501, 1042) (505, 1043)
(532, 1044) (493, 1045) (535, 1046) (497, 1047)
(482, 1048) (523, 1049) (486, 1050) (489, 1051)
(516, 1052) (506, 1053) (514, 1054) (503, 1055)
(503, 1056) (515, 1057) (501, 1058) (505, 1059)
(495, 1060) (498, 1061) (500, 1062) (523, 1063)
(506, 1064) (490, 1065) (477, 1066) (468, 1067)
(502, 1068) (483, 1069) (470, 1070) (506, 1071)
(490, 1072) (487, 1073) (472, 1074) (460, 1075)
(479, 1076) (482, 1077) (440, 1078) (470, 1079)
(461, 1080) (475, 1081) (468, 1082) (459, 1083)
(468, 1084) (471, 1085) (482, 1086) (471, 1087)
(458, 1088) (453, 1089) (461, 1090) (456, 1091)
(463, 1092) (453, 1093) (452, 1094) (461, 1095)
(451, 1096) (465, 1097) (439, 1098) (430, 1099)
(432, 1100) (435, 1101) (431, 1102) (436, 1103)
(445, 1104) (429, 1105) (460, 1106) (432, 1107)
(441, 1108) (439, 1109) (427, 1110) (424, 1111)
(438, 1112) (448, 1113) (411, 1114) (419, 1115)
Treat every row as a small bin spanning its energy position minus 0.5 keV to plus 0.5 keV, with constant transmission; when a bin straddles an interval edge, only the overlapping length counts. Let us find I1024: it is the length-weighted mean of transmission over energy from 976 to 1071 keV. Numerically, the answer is 496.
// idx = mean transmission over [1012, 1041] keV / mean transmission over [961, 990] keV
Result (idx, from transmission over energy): 1.25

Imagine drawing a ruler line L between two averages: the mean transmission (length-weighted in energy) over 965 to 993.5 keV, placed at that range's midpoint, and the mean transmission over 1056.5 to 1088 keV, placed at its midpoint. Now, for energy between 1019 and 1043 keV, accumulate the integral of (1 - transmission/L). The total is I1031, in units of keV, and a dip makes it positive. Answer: -3.03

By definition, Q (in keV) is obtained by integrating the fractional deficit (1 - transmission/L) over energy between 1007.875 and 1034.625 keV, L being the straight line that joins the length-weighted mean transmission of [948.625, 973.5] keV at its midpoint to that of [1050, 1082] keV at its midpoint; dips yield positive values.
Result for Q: -4.3 keV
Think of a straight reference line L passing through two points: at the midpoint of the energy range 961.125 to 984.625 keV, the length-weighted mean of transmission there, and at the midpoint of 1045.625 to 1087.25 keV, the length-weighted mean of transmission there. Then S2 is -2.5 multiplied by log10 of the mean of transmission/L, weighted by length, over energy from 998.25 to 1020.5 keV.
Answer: -0.17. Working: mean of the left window 410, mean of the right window 489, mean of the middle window 515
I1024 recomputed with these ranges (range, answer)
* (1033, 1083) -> 497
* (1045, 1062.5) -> 504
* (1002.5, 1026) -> 522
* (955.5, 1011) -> 443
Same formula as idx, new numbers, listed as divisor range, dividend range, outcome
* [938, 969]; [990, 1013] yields 1.24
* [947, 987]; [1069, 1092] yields 1.14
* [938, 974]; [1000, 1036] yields 1.30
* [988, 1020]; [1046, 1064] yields 1.00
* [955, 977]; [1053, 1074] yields 1.25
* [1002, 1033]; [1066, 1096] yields 0.90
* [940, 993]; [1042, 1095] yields 1.17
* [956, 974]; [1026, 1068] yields 1.29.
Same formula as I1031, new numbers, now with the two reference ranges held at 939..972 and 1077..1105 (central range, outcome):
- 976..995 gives -1.61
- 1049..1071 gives -2.78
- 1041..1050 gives -1.44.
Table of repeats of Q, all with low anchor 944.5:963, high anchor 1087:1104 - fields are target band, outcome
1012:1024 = -2.90 keV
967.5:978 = 0.09 keV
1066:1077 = -0.97 keV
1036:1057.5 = -3.56 keV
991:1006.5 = -2.31 keV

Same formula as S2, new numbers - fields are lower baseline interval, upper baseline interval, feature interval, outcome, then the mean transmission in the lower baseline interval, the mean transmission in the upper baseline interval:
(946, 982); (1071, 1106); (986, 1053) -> -0.172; 410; 459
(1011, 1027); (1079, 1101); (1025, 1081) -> -0.016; 525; 458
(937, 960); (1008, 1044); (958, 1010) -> 0.035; 402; 522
